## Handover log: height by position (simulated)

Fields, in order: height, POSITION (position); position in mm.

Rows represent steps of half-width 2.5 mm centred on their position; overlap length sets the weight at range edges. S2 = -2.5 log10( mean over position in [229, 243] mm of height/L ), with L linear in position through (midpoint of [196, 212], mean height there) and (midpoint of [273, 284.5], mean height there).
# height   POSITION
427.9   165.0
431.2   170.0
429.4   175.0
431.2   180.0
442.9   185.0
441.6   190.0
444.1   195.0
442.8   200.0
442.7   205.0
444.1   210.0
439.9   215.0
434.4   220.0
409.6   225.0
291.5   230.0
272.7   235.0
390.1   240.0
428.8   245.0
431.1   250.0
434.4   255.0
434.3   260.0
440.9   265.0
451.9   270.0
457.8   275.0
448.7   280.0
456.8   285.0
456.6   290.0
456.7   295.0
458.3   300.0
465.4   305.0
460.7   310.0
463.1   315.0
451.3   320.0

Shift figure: 0.35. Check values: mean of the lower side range 443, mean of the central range 325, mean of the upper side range 454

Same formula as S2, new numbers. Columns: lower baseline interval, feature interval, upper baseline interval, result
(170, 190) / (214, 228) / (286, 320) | 0.05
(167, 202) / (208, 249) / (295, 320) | 0.15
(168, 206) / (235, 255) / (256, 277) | 0.11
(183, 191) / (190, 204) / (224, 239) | -0.07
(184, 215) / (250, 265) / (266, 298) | 0.04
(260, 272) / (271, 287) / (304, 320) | -0.01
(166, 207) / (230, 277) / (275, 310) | 0.11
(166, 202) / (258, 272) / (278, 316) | 0.02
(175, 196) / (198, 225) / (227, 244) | -0.15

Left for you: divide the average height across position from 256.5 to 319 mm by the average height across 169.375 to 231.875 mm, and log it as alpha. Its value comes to 1.06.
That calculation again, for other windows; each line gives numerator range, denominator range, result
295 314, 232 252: 1.22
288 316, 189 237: 1.13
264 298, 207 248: 1.16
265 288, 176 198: 1.03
